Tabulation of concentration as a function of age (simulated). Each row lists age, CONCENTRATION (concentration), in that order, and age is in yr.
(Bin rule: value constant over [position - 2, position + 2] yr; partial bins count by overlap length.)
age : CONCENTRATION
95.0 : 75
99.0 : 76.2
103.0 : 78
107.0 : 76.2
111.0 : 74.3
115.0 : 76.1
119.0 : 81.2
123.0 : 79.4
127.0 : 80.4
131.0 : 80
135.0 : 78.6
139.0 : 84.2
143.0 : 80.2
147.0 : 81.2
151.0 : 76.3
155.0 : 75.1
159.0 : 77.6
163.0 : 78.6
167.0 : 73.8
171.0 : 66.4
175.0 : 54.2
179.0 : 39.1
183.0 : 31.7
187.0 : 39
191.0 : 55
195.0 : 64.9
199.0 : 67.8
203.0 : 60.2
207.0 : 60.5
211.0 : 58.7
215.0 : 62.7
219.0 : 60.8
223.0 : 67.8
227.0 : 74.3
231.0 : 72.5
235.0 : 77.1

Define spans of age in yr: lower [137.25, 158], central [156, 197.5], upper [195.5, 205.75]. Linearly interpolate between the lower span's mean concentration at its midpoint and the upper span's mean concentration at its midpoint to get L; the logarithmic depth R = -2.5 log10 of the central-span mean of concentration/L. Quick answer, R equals 0.21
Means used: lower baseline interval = 79.3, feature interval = 58.6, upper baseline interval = 63.9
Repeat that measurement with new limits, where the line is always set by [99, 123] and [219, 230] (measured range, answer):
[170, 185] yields 0.48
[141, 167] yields -0.05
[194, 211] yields 0.13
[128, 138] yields -0.06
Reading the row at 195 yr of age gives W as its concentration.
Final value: 64.9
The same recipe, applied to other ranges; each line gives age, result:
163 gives 78.6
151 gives 76.3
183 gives 31.7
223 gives 67.8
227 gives 74.3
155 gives 75.1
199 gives 67.8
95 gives 75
